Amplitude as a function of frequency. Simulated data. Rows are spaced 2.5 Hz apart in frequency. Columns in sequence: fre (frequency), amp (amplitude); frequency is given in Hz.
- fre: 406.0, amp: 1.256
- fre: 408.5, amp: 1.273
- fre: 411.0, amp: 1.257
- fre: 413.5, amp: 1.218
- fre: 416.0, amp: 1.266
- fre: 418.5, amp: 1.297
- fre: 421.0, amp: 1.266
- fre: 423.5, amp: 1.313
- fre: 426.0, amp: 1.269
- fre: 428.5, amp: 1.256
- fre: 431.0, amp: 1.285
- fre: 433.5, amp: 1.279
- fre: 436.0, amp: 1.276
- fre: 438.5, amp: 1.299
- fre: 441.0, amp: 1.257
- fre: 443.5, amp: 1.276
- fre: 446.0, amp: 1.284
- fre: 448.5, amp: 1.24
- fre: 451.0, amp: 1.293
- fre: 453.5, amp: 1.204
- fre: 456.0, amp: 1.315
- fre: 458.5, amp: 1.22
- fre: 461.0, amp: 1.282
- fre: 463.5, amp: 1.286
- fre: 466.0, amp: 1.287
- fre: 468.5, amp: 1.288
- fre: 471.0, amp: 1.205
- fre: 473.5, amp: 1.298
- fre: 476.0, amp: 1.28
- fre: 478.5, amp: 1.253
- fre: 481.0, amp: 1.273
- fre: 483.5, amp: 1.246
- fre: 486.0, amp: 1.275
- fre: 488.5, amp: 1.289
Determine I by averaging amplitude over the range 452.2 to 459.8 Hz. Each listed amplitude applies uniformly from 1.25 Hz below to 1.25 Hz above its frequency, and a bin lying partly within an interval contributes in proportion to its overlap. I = 1.25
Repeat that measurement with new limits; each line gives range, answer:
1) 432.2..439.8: 1.28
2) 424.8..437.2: 1.27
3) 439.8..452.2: 1.27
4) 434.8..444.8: 1.28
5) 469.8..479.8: 1.26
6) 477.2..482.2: 1.26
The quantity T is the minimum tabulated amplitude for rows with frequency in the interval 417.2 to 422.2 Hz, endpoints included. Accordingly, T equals 1.266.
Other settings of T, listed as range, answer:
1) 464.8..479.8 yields 1.205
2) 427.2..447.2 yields 1.256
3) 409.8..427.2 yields 1.218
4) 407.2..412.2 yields 1.257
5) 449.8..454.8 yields 1.204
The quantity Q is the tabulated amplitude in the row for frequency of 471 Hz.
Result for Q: 1.205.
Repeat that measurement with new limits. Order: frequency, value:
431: 1.285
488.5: 1.289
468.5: 1.288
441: 1.257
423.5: 1.313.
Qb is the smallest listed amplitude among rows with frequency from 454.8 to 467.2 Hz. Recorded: 1.22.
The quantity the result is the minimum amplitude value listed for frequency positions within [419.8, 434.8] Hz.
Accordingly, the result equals 1.256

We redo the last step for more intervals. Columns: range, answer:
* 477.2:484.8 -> 1.246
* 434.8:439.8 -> 1.276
